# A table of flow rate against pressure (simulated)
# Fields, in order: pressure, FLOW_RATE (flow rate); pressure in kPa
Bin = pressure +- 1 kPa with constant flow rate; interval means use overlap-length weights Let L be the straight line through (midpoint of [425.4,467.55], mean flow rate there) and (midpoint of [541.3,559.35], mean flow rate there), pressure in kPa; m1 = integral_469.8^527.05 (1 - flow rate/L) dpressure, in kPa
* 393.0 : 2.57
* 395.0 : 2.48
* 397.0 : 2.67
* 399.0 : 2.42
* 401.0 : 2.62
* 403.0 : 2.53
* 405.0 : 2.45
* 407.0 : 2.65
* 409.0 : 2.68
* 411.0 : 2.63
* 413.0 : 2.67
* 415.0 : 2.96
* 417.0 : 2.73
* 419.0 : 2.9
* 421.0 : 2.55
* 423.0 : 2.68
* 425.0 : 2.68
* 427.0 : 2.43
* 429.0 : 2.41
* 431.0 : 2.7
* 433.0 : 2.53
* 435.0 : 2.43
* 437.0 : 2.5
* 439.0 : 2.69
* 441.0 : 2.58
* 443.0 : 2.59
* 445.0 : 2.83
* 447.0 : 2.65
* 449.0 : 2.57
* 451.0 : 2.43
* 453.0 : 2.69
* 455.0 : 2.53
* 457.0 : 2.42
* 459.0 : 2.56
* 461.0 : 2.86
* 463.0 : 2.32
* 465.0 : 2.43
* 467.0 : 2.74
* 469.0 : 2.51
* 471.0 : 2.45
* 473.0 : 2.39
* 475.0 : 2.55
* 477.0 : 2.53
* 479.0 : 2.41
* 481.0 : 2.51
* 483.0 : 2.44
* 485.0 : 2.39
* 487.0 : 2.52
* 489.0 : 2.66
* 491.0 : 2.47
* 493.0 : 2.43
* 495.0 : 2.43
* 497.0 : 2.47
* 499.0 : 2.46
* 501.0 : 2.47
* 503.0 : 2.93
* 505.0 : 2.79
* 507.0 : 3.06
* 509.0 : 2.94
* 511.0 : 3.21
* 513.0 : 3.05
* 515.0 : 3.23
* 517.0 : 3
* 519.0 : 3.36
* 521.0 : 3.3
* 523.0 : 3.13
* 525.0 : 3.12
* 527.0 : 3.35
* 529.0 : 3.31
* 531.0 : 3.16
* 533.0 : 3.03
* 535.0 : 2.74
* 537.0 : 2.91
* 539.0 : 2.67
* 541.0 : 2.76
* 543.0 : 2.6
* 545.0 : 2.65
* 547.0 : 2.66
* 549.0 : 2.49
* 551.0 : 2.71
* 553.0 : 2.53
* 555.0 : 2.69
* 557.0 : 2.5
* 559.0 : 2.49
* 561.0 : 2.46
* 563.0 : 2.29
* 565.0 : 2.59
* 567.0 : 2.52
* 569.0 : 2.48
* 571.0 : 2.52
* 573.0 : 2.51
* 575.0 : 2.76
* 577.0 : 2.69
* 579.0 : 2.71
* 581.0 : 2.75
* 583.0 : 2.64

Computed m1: -3.67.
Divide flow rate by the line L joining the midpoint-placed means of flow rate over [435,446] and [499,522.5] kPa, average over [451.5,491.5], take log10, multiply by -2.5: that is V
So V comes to 0.11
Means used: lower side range 2.62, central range 2.52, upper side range 3.01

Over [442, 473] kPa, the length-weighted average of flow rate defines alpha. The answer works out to 2.57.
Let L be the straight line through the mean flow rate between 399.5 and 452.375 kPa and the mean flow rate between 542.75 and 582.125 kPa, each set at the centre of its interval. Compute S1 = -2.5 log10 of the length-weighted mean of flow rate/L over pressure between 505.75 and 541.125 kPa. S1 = -0.19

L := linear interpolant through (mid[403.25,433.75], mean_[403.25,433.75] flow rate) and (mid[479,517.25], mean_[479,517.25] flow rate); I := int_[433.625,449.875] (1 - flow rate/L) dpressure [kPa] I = 0.3 kPa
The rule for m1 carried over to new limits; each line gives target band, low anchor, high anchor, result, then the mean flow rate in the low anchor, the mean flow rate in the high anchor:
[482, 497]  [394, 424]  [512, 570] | 1.49 kPa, 2.64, 2.82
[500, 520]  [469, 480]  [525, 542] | -1.53 kPa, 2.47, 3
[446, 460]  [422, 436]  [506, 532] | 0.86 kPa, 2.55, 3.17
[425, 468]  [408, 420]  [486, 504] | 1.65 kPa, 2.76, 2.54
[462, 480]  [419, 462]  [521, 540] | 1.77 kPa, 2.59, 3.06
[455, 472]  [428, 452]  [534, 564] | 0.31 kPa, 2.58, 2.61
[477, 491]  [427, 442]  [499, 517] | 1.58 kPa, 2.54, 2.93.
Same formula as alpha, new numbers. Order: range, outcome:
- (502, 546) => 3.01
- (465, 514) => 2.61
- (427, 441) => 2.54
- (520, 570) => 2.77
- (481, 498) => 2.48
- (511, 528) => 3.19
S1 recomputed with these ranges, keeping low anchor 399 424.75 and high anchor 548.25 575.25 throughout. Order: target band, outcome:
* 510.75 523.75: -0.23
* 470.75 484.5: 0.06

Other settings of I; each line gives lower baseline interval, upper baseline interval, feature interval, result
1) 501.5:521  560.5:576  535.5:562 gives 0.8 kPa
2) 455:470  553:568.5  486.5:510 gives -1.0 kPa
